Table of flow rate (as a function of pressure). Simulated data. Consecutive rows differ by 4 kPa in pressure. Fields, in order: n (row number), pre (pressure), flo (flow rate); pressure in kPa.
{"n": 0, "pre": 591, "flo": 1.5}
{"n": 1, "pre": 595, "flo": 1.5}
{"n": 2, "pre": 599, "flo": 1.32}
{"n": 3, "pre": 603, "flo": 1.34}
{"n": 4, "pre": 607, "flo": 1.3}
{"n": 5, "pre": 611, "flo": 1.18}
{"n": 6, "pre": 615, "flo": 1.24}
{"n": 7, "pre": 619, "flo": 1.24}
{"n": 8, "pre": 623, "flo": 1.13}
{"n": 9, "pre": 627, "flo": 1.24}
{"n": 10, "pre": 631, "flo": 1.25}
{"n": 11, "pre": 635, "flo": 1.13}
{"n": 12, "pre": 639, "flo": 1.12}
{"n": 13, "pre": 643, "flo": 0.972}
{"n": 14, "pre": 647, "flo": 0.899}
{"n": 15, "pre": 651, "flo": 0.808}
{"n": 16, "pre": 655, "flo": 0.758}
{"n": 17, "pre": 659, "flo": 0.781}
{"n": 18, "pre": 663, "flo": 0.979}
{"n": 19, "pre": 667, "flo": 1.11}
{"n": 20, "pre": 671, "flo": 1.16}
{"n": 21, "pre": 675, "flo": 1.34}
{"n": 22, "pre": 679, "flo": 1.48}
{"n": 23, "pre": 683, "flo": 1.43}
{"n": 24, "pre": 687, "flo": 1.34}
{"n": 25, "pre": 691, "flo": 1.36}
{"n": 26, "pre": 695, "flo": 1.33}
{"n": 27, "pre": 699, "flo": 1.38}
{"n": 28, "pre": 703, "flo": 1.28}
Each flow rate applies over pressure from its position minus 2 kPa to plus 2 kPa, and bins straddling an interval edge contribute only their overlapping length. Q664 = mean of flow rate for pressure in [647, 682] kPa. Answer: 1.05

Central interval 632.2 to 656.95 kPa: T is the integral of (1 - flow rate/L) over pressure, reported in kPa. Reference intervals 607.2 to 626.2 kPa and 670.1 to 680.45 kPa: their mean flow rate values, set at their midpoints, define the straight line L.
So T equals 6.0 kPa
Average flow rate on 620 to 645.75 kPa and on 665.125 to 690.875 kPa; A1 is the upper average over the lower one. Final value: 1.2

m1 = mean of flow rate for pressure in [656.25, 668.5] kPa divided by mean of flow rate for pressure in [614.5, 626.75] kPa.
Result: 0.78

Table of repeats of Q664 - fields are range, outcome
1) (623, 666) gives 1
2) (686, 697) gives 1.34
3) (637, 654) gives 0.938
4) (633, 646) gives 1.06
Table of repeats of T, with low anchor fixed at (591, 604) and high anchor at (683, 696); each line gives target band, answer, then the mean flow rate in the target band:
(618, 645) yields 4.6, 1.15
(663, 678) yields 1.9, 1.19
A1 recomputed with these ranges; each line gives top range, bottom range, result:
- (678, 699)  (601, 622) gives 1.10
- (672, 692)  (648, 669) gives 1.55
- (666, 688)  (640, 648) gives 1.37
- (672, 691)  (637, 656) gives 1.50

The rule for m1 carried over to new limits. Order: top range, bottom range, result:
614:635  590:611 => 0.89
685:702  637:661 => 1.52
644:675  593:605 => 0.69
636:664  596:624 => 0.72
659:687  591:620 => 0.93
